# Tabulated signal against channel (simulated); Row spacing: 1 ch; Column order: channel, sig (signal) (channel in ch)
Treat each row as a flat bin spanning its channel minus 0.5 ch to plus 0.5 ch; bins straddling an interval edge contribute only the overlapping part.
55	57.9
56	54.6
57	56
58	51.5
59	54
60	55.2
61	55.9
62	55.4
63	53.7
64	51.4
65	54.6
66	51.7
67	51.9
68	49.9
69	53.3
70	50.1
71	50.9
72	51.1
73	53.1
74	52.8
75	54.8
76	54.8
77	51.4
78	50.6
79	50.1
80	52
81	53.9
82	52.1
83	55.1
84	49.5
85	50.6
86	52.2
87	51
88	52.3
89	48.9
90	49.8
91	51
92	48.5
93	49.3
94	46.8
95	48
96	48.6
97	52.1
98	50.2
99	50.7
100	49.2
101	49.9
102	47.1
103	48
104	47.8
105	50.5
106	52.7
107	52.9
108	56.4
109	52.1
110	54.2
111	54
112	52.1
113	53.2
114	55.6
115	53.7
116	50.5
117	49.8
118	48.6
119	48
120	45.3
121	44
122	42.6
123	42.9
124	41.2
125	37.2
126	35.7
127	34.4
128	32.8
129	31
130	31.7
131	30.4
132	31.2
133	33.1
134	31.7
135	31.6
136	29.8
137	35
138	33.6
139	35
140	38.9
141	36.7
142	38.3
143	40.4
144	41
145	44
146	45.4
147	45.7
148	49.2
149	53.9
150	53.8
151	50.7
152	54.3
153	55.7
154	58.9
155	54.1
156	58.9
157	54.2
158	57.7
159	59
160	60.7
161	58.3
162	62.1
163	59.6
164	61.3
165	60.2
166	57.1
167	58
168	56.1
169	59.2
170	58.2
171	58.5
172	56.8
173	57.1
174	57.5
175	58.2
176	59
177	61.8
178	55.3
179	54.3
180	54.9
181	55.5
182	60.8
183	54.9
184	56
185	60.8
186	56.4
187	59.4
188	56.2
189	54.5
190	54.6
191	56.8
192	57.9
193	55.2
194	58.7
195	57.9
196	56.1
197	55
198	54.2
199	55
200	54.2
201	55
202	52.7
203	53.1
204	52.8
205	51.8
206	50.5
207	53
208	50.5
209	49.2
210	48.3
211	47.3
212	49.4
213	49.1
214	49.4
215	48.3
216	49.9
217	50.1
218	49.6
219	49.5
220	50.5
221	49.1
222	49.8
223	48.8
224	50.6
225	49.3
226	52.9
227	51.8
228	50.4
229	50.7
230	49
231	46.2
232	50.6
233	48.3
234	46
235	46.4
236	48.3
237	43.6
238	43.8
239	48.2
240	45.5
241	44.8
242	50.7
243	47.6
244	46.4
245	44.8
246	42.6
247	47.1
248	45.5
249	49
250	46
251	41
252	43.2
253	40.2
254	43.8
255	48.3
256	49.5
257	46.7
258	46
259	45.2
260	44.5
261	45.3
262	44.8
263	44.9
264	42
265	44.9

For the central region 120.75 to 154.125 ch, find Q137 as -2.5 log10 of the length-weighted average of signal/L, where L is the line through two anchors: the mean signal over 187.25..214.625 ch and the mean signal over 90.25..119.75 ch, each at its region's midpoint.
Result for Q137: 0.27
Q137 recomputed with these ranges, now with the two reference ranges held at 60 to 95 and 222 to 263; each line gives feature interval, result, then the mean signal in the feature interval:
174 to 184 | -0.17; 57.1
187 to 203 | -0.15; 55.6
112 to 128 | 0.12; 45.3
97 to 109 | 0.01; 50.6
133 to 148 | 0.30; 37.9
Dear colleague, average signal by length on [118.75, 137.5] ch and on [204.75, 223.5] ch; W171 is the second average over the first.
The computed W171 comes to 1.37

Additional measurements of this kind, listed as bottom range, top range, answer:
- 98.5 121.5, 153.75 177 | 1.15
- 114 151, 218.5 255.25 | 1.17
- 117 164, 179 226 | 1.19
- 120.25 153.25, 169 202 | 1.43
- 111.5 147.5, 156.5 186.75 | 1.44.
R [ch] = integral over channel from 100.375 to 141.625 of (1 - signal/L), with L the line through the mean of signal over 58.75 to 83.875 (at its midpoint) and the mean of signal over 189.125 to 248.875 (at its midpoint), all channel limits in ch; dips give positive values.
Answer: 7.1 ch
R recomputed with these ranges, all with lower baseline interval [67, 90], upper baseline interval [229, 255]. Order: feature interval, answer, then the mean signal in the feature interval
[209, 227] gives -1.02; 49.6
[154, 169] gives -2.92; 58.4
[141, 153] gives 0.60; 46.9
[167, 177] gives -1.96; 58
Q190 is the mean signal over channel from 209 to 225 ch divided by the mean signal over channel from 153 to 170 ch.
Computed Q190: 0.84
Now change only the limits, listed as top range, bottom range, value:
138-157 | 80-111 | 0.93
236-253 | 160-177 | 0.78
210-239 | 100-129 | 1.03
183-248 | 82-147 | 1.13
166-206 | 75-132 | 1.17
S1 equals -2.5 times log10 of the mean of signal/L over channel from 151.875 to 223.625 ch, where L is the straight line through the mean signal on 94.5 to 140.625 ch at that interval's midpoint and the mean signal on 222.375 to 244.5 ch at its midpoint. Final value -0.184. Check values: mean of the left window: 44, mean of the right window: 48.2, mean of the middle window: 55.1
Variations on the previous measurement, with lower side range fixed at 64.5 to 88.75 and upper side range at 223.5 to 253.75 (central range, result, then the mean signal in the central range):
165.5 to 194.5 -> -0.17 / 57.2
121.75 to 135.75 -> 0.41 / 34.6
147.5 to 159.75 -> -0.11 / 55.1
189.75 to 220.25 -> -0.09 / 52.4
